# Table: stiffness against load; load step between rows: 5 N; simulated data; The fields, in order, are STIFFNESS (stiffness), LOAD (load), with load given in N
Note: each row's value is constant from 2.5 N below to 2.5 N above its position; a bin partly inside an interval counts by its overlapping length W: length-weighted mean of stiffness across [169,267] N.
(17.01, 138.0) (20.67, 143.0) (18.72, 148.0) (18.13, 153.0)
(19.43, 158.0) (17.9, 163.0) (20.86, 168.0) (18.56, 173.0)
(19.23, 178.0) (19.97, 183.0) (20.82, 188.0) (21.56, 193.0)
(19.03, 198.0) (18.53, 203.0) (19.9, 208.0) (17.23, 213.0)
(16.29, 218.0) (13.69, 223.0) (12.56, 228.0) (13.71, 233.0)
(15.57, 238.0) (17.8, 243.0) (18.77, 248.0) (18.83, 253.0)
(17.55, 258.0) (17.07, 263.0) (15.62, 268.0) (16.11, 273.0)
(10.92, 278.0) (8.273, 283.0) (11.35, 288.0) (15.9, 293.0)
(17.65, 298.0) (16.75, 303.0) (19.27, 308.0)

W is 17.7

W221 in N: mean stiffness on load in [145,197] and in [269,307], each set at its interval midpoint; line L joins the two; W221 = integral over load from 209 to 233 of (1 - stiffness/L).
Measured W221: 3.0 N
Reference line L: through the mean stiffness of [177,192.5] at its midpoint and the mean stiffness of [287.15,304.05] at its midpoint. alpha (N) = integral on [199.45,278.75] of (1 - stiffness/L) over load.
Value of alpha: 7.0 N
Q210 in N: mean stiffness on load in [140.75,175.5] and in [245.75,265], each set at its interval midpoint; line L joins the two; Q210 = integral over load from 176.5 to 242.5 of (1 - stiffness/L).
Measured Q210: 3.86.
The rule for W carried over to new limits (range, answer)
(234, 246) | 16.4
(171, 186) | 19.3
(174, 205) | 19.8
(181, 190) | 20.4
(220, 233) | 13.4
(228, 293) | 15.1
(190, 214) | 19.4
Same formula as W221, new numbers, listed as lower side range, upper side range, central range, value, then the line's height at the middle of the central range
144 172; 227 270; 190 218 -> -1.9 N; 17.8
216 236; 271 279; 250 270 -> -5.0 N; 13.9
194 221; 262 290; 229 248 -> 0.0 N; 15.9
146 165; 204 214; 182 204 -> -1.6 N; 18.7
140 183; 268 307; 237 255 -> -2.4 N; 15.8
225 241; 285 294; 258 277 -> -3.7 N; 13.4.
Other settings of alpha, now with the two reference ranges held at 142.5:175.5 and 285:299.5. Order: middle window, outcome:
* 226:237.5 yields 2.1 N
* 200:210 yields -0.9 N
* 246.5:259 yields -2.0 N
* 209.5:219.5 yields 0.0 N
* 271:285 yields 3.1 N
